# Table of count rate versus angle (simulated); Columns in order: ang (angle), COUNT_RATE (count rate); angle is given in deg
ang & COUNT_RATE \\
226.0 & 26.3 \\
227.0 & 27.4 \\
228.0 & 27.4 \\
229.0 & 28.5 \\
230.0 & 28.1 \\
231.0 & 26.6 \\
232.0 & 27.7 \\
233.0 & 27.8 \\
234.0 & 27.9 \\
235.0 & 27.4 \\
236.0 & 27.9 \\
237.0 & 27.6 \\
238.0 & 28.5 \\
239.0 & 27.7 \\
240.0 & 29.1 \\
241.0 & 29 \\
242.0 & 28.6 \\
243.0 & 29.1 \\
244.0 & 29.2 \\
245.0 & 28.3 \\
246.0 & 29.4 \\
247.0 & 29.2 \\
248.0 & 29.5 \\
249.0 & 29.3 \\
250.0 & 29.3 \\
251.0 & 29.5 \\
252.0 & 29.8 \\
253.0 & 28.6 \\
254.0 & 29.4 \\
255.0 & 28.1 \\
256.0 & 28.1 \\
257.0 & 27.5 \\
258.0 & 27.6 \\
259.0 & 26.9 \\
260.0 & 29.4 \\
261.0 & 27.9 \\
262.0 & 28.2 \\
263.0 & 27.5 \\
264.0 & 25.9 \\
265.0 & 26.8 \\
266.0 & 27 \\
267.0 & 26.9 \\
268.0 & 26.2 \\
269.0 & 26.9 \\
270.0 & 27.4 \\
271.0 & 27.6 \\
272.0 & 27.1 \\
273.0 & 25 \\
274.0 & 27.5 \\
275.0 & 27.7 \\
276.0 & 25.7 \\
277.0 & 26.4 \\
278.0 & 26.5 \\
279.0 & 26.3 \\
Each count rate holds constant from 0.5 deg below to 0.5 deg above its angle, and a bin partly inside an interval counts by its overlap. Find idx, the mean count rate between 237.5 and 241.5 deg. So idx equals 28.6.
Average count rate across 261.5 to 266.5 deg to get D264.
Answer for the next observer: 27.1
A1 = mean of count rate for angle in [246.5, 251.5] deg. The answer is 29.4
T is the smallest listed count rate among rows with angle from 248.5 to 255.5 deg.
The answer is 28.1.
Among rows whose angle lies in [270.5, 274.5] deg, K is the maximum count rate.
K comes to 27.6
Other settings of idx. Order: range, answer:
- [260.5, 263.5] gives 27.9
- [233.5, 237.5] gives 27.7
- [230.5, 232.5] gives 27.1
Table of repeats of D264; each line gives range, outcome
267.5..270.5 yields 26.8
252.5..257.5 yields 28.3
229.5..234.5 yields 27.6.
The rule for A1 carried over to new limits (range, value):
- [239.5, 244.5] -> 29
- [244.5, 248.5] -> 29.1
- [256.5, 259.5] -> 27.3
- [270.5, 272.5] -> 27.4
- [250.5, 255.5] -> 29.1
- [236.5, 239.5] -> 27.9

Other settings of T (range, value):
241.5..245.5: 28.3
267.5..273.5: 25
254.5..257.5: 27.5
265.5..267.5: 26.9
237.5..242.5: 27.7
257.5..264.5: 25.9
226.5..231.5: 26.6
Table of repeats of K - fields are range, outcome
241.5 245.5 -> 29.2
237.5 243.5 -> 29.1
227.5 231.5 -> 28.5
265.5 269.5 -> 27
